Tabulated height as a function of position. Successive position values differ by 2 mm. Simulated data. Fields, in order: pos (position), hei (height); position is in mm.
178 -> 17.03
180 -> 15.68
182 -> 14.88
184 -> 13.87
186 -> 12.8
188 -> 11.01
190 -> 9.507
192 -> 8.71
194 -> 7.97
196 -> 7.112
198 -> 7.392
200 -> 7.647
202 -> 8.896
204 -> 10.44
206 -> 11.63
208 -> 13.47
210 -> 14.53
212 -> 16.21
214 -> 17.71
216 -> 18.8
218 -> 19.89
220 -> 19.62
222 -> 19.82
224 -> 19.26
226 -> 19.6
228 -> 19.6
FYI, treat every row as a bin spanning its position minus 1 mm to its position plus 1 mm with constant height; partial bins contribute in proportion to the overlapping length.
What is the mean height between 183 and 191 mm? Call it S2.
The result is 11.8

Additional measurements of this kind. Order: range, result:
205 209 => 12.6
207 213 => 14.7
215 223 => 19.5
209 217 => 16.8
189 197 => 8.32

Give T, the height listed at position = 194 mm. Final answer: 7.97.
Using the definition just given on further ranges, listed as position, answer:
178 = 17.03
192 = 8.71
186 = 12.8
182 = 14.88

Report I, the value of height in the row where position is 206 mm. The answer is 11.63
